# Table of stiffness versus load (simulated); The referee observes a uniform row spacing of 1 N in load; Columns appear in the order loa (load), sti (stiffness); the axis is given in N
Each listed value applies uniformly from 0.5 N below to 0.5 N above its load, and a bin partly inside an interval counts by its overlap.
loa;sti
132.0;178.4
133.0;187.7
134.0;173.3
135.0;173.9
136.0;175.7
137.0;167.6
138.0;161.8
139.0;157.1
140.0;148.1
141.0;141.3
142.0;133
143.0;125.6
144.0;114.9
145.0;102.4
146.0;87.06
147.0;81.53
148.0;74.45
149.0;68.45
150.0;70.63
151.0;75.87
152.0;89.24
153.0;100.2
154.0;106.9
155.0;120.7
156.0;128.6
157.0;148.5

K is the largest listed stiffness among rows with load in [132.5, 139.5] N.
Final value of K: 187.7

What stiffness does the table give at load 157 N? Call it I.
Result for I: 148.5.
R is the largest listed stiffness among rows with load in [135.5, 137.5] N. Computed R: 175.7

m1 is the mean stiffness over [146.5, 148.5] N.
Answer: 78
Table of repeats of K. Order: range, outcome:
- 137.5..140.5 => 161.8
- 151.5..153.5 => 100.2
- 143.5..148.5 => 114.9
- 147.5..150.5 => 74.45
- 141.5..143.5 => 133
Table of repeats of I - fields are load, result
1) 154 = 106.9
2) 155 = 120.7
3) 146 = 87.06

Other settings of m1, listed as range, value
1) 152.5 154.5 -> 104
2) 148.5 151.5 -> 71.6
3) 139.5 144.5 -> 133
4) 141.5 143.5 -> 129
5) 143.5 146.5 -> 101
